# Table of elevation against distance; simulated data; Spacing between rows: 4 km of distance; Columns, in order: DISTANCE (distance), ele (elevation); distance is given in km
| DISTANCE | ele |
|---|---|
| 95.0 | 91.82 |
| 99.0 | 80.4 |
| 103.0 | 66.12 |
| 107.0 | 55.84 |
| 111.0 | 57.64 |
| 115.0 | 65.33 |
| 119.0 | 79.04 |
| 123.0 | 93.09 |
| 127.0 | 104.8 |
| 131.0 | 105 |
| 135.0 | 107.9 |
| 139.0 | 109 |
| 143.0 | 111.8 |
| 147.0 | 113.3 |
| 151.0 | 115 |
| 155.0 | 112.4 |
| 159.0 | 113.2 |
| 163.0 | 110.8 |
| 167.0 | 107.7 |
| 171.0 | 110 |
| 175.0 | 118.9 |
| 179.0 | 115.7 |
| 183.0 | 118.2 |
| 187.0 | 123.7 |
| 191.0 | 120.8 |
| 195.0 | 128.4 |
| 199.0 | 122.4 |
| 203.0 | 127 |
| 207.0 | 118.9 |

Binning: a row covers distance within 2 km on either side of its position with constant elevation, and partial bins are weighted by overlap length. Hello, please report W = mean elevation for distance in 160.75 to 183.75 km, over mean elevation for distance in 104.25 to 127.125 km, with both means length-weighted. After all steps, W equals 1.55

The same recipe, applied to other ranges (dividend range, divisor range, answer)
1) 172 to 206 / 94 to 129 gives 1.58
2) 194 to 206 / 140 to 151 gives 1.11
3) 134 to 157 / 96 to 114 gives 1.68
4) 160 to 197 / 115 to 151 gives 1.15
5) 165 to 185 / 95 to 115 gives 1.69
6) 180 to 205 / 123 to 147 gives 1.15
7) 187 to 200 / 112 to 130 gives 1.46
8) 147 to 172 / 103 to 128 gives 1.51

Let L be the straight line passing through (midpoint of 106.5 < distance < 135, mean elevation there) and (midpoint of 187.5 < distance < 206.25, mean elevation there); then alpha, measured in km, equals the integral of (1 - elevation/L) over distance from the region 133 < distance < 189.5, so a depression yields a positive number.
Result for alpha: -4.80 km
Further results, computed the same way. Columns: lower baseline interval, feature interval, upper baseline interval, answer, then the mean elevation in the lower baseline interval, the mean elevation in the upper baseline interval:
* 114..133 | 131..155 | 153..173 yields -2.5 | 90.7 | 111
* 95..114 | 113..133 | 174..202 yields -2.3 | 67.8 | 121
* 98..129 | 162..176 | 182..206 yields -0.4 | 75.1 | 123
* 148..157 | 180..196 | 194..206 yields 0.0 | 114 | 125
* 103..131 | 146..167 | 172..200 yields -2.2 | 77.3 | 121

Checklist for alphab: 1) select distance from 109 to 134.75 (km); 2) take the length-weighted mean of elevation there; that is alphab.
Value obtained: 85.8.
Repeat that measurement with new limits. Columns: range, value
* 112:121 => 70.6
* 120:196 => 112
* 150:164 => 113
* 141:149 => 113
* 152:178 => 112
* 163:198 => 118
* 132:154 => 111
